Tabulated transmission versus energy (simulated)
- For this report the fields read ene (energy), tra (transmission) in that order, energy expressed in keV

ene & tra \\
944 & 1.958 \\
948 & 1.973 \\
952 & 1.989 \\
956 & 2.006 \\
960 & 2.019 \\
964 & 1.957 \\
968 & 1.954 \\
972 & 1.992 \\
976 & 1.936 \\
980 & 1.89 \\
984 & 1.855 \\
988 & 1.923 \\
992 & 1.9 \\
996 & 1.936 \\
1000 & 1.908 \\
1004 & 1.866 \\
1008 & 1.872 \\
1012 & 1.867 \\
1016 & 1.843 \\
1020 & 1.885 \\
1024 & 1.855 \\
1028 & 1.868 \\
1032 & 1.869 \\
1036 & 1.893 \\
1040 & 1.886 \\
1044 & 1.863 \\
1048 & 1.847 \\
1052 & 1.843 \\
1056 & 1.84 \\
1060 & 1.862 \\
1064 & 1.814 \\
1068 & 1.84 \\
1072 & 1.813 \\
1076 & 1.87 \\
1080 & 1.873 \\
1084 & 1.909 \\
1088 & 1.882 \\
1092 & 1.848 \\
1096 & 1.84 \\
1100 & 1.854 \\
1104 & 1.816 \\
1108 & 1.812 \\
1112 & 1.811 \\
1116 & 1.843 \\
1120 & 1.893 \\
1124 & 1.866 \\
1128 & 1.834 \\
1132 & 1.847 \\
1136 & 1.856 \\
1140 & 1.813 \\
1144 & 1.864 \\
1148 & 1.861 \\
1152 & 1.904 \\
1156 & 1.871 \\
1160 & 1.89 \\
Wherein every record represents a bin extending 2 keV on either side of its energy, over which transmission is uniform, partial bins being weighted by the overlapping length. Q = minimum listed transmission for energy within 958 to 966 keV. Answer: 1.957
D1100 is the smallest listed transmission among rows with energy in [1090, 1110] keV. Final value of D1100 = 1.812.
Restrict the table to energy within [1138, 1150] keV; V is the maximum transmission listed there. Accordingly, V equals 1.864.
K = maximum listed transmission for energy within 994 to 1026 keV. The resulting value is 1.936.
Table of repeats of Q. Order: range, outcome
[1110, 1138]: 1.811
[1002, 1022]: 1.843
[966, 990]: 1.855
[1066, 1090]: 1.813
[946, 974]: 1.954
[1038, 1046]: 1.863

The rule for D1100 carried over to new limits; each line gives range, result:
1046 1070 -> 1.814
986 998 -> 1.9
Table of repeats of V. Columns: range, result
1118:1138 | 1.893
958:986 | 2.019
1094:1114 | 1.854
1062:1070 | 1.84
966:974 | 1.992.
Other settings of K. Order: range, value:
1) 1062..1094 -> 1.909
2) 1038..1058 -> 1.886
